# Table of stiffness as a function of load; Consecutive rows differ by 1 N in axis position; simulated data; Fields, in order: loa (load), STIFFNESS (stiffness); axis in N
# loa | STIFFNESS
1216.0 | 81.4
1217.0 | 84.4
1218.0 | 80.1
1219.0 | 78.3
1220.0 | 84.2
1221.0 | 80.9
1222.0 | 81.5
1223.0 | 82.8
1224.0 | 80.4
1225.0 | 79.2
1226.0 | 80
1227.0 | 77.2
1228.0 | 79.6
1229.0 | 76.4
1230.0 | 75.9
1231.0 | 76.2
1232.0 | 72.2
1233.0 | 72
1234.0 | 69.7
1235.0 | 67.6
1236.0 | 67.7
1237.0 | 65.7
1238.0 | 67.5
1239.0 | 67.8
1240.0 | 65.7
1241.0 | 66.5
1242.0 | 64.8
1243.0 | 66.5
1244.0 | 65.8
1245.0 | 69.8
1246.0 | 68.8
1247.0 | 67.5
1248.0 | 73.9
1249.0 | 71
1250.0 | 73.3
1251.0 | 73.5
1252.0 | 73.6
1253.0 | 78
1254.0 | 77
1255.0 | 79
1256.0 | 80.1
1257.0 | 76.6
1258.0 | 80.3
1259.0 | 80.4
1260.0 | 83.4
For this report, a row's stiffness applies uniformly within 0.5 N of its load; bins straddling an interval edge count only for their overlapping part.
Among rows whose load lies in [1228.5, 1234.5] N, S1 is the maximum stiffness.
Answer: 76.4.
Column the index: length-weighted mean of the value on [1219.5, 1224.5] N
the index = 82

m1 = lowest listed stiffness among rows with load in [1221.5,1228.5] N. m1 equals 77.2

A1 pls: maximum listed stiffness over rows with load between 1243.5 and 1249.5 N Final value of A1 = 73.9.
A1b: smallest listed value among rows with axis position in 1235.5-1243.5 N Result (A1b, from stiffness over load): 64.8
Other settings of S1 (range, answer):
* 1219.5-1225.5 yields 84.2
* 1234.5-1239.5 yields 67.8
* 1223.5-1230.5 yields 80.4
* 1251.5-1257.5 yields 80.1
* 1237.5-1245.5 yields 69.8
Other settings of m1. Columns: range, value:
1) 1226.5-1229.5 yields 76.4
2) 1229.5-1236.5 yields 67.6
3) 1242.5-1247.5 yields 65.8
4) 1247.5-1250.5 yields 71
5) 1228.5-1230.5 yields 75.9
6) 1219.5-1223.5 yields 80.9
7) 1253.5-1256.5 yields 77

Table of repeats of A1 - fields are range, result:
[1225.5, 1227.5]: 80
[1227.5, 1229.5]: 79.6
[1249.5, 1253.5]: 78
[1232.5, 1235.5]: 72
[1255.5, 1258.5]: 80.3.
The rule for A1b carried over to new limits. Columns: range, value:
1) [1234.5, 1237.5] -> 65.7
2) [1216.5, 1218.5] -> 80.1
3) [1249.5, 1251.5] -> 73.3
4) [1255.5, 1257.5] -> 76.6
